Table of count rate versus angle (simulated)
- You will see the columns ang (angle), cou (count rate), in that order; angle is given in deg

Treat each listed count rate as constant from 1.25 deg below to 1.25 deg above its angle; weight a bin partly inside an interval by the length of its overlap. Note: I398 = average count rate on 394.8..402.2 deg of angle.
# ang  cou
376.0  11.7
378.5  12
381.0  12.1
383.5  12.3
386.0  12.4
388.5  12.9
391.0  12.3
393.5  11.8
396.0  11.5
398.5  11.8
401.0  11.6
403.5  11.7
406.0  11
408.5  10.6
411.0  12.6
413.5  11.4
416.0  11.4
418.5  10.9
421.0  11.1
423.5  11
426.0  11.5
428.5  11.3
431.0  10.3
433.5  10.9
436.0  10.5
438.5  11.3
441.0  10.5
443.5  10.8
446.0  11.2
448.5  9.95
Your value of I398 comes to 11.6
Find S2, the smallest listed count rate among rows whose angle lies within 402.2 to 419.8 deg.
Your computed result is 10.6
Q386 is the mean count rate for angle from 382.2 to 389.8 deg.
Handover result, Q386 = 12.5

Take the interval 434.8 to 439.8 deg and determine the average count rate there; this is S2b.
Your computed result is 10.9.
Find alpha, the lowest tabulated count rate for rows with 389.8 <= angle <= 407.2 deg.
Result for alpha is 11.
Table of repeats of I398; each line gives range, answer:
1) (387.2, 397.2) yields 12.1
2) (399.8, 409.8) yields 11.2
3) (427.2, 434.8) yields 10.8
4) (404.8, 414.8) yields 11.4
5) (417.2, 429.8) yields 11.2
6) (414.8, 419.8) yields 11.1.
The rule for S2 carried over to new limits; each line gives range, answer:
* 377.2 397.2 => 11.5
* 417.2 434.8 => 10.3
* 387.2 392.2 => 12.3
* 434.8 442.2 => 10.5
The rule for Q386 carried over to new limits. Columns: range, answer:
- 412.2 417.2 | 11.4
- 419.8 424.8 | 11.1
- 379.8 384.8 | 12.2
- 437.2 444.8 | 10.9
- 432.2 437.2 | 10.7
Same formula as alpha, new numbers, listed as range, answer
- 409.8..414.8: 11.4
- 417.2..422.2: 10.9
